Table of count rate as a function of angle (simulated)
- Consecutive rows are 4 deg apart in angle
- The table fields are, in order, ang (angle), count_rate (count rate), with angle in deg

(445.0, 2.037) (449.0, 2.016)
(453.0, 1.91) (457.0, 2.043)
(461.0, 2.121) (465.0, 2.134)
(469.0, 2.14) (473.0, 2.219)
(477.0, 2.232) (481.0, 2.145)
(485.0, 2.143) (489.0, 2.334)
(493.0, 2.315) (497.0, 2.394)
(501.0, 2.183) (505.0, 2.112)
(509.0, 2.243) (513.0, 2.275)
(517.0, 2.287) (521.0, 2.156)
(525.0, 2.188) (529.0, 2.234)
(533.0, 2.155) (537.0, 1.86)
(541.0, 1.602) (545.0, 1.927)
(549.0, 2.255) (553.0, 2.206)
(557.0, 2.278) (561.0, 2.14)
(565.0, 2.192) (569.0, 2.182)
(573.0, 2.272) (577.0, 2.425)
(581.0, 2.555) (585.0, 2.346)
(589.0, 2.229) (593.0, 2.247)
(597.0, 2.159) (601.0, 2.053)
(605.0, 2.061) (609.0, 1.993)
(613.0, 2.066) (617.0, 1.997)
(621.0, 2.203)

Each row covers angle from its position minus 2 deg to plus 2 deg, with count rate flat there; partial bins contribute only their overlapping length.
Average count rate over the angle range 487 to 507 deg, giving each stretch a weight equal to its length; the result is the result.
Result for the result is 2.27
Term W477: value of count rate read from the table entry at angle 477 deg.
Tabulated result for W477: 2.232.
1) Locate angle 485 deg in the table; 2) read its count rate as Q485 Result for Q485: 2.143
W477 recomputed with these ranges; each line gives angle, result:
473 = 2.219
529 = 2.234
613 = 2.066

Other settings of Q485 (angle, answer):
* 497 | 2.394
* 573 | 2.272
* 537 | 1.86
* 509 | 2.243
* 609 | 1.993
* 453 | 1.91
